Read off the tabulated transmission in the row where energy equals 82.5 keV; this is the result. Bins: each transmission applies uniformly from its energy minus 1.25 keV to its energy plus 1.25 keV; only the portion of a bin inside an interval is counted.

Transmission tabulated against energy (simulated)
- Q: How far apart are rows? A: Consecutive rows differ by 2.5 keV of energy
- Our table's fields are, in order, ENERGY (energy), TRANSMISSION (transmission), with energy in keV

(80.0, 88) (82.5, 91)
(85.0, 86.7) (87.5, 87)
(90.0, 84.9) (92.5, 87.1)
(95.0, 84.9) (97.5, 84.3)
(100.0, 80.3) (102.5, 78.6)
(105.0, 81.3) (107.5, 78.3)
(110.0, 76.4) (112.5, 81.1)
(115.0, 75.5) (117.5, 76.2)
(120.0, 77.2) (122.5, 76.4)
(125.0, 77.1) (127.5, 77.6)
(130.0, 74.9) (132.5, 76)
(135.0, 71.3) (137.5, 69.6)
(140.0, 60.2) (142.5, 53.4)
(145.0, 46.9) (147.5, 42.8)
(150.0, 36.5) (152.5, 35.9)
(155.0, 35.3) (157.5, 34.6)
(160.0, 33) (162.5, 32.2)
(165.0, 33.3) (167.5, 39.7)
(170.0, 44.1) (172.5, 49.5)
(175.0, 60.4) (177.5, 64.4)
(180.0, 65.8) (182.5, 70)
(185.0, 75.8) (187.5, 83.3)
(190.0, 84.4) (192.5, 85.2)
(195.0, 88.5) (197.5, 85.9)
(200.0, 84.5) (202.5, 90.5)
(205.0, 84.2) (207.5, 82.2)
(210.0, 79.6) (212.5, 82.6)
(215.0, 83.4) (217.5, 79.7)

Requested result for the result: 91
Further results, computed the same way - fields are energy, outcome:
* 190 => 84.4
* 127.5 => 77.6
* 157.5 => 34.6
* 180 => 65.8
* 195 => 88.5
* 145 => 46.9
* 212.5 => 82.6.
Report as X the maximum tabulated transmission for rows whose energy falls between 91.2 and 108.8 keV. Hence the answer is 87.1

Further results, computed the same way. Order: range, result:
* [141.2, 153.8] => 53.4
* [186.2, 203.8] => 90.5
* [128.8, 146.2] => 76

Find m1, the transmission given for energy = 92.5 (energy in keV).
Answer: 87.1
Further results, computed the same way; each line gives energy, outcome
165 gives 33.3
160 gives 33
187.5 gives 83.3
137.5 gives 69.6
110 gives 76.4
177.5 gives 64.4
